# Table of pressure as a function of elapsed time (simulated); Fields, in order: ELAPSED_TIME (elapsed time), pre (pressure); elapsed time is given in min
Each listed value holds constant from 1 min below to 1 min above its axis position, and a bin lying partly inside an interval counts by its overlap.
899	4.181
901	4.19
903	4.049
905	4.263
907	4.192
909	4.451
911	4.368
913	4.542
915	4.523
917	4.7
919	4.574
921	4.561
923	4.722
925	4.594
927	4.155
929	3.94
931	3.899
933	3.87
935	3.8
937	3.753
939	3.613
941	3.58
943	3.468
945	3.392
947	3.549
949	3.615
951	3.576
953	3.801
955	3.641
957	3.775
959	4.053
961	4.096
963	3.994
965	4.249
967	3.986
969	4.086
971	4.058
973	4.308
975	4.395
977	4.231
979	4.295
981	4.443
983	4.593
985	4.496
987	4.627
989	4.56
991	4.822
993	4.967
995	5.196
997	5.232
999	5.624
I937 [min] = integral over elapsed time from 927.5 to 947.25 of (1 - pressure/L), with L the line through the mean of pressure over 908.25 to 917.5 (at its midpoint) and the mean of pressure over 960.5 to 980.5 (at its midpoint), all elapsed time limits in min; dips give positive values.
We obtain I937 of 3.01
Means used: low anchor 4.51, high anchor 4.18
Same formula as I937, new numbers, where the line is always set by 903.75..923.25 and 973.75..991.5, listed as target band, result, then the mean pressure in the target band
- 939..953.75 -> 3.00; 3.57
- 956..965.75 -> 0.99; 4.03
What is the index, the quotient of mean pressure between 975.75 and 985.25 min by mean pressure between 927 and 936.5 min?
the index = 1.13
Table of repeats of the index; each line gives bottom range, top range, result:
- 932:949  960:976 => 1.14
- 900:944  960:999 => 1.07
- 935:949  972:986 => 1.23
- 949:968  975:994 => 1.17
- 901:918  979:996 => 1.07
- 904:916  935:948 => 0.81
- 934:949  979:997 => 1.31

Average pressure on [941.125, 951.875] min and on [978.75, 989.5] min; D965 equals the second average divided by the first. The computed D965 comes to 1.3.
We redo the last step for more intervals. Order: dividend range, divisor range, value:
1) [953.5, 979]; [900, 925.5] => 0.92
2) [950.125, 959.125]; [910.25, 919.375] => 0.82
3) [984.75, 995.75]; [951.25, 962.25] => 1.24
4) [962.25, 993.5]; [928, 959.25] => 1.18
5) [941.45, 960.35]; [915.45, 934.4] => 0.85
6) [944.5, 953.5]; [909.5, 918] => 0.79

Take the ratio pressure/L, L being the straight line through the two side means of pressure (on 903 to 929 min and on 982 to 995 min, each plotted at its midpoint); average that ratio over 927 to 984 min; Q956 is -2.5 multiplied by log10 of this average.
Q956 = 0.17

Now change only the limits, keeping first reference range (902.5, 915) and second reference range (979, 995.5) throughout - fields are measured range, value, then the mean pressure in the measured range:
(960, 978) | 0.11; 4.16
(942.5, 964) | 0.21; 3.73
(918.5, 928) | -0.03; 4.52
